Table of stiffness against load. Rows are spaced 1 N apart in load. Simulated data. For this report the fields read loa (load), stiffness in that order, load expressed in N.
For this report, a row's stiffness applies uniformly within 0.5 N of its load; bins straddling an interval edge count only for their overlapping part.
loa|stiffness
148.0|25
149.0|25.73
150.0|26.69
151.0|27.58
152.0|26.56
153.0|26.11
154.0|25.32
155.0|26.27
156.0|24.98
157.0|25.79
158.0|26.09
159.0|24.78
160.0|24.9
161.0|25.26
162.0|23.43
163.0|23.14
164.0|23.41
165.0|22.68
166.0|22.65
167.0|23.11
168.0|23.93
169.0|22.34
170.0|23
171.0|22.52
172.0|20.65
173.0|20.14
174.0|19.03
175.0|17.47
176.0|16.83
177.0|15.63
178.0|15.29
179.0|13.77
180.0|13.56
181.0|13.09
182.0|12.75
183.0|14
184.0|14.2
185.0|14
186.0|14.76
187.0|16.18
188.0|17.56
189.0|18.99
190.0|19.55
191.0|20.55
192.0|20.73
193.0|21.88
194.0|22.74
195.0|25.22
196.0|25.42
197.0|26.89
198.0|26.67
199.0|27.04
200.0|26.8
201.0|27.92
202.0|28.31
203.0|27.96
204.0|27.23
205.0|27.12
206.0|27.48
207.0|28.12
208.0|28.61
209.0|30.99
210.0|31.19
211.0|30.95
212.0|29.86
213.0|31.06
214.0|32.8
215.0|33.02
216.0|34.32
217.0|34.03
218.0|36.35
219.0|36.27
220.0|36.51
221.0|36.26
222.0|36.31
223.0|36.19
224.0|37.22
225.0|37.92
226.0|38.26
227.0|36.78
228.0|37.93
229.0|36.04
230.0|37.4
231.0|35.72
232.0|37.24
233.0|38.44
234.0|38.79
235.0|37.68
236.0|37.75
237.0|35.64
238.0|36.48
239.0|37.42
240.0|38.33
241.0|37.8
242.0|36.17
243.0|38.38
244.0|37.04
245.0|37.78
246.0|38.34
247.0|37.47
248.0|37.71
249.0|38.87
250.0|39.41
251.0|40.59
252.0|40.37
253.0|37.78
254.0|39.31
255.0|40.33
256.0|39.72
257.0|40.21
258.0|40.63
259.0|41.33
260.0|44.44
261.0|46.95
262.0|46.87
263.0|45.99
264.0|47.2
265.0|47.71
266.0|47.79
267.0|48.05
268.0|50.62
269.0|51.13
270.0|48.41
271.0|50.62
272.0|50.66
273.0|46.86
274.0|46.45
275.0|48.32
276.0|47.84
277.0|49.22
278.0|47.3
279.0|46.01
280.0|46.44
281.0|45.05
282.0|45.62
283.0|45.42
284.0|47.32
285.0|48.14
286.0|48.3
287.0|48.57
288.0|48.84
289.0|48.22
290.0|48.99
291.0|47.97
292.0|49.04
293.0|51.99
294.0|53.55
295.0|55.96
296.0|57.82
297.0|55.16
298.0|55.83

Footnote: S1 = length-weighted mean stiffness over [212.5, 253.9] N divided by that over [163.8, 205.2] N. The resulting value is 1.8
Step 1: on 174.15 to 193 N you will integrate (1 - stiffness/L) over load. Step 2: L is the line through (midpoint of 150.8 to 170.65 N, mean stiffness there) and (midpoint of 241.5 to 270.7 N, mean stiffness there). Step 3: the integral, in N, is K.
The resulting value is 8.2 N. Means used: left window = 24.5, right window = 42.4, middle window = 16.3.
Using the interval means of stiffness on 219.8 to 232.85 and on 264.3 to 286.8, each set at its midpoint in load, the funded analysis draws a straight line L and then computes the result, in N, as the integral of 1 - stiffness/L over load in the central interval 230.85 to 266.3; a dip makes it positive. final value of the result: 1.6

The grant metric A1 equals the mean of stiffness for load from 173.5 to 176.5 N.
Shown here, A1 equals 17.8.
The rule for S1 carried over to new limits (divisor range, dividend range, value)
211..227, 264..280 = 1.38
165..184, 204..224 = 1.77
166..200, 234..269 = 2.10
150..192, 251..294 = 2.25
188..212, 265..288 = 1.85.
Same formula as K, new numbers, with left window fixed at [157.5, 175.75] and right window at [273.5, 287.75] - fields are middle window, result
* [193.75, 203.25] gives 0.9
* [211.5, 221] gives -0.2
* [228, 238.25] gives -0.1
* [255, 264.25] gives -0.2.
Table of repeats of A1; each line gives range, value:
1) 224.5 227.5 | 37.7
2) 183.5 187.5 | 14.8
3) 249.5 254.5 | 39.5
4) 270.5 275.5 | 48.6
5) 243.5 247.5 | 37.7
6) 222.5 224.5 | 36.7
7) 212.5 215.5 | 32.3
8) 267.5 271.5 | 50.2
